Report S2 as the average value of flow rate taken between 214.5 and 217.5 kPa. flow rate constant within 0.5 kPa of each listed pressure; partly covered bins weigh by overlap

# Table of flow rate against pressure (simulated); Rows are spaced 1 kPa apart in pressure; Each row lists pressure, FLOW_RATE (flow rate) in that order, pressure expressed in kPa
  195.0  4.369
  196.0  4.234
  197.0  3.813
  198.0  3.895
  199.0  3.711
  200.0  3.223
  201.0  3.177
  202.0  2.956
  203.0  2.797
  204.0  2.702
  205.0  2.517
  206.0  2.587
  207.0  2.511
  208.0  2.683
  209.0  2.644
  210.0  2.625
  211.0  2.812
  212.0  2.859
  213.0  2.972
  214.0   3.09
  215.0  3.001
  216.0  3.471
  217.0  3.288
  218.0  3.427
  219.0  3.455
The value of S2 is 3.25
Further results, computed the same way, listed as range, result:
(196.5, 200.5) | 3.66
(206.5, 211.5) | 2.66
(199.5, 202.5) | 3.12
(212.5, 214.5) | 3.03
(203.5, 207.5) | 2.58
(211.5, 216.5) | 3.08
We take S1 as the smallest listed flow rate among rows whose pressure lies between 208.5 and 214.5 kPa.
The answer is 2.625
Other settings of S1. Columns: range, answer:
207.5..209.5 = 2.644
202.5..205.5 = 2.517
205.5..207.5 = 2.511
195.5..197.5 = 3.813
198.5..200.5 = 3.223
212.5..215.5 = 2.972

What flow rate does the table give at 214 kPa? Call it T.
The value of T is 3.09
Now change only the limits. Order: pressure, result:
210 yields 2.625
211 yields 2.812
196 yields 4.234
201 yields 3.177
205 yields 2.517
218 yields 3.427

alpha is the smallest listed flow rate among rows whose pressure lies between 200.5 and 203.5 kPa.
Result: 2.797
